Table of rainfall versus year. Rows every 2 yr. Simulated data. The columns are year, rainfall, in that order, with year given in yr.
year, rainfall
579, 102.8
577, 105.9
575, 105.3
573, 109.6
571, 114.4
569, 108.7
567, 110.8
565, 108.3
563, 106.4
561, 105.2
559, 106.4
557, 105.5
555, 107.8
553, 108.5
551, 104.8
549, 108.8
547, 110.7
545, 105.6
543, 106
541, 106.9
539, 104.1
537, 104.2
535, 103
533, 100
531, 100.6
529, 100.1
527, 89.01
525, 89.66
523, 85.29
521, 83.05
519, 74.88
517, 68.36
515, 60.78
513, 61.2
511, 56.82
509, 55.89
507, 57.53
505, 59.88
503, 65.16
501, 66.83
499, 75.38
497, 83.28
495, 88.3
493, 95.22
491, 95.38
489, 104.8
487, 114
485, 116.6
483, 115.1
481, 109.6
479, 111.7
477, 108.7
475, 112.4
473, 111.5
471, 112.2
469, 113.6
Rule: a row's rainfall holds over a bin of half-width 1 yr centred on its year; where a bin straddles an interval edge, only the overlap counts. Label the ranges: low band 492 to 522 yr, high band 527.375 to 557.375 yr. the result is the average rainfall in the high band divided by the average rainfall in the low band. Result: 1.5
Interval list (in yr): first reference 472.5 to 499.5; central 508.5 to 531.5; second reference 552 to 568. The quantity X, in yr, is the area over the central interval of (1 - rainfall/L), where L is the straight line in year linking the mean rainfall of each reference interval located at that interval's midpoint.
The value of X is 6.16 yr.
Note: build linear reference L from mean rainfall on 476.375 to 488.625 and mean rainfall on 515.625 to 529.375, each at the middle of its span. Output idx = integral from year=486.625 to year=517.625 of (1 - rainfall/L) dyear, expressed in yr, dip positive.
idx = 7.5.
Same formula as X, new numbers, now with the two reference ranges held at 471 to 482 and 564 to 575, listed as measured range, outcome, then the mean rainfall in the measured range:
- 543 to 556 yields 0.3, 108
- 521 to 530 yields 1.7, 90.1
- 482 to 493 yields 0.3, 108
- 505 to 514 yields 4.3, 58.1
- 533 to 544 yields 0.6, 104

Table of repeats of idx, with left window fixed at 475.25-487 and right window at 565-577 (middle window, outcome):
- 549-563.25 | 0.4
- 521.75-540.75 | 2.3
